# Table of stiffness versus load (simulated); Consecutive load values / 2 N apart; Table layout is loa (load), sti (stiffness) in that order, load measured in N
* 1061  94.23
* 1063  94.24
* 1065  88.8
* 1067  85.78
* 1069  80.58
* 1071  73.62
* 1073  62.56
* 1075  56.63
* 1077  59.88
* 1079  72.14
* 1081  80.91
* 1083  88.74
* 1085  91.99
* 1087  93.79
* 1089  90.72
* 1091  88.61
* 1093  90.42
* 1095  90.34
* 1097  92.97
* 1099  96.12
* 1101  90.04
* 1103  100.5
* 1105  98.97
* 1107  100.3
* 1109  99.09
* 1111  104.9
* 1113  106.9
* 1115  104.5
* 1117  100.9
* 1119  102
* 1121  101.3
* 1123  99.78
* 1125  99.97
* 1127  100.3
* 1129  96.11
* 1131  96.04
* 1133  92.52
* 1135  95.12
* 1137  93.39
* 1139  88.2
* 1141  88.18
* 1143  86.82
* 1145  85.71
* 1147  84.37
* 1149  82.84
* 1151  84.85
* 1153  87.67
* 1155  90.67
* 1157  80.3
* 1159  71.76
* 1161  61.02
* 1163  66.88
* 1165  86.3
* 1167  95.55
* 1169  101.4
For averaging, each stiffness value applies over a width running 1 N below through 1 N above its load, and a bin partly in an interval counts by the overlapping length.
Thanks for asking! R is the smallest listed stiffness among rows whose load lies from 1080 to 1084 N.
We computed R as 80.91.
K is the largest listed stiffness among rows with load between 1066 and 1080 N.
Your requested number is 85.78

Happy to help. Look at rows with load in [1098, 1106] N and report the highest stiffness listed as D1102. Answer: 100.5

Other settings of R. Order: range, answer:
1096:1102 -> 90.04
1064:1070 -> 80.58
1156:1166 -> 61.02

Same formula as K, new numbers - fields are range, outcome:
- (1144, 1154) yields 87.67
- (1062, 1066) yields 94.24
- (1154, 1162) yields 90.67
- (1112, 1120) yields 106.9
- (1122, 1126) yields 99.97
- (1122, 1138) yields 100.3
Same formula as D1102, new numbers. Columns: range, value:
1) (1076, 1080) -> 72.14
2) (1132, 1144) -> 95.12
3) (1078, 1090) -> 93.79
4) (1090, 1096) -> 90.42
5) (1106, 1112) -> 104.9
